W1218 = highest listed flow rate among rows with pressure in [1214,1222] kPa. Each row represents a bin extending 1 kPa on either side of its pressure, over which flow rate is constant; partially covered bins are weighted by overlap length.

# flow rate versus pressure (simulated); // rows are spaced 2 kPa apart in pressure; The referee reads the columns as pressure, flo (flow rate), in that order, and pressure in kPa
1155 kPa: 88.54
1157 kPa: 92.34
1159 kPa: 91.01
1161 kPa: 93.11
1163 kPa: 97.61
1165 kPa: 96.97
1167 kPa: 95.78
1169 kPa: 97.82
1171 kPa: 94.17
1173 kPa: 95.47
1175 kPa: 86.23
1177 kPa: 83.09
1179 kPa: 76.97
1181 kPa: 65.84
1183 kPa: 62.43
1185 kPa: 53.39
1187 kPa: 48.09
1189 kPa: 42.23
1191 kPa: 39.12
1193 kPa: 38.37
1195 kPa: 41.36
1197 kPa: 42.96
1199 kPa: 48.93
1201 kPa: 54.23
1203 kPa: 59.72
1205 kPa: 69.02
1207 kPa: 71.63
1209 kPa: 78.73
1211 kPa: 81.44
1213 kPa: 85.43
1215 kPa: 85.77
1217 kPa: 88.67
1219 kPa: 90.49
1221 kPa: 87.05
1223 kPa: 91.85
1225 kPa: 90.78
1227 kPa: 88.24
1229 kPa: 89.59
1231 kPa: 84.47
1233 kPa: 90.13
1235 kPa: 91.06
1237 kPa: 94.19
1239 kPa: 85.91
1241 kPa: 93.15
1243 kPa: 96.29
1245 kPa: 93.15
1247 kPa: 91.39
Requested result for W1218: 90.49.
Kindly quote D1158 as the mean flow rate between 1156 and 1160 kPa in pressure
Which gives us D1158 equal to 91.7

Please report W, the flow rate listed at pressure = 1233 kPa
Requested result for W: 90.13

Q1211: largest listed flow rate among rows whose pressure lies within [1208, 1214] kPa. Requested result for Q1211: 85.43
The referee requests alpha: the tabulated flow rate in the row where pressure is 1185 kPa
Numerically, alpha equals 53.39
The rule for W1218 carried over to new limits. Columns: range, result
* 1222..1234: 91.85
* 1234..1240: 94.19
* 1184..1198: 53.39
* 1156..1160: 92.34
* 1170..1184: 95.47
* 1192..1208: 71.63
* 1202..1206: 69.02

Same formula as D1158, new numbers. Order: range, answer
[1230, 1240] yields 89.2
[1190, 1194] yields 38.7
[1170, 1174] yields 94.8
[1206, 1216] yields 80.6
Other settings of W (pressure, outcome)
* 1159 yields 91.01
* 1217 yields 88.67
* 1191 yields 39.12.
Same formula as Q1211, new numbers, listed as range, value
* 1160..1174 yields 97.82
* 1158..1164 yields 97.61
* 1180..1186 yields 65.84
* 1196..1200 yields 48.93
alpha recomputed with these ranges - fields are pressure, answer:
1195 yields 41.36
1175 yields 86.23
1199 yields 48.93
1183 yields 62.43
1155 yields 88.54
